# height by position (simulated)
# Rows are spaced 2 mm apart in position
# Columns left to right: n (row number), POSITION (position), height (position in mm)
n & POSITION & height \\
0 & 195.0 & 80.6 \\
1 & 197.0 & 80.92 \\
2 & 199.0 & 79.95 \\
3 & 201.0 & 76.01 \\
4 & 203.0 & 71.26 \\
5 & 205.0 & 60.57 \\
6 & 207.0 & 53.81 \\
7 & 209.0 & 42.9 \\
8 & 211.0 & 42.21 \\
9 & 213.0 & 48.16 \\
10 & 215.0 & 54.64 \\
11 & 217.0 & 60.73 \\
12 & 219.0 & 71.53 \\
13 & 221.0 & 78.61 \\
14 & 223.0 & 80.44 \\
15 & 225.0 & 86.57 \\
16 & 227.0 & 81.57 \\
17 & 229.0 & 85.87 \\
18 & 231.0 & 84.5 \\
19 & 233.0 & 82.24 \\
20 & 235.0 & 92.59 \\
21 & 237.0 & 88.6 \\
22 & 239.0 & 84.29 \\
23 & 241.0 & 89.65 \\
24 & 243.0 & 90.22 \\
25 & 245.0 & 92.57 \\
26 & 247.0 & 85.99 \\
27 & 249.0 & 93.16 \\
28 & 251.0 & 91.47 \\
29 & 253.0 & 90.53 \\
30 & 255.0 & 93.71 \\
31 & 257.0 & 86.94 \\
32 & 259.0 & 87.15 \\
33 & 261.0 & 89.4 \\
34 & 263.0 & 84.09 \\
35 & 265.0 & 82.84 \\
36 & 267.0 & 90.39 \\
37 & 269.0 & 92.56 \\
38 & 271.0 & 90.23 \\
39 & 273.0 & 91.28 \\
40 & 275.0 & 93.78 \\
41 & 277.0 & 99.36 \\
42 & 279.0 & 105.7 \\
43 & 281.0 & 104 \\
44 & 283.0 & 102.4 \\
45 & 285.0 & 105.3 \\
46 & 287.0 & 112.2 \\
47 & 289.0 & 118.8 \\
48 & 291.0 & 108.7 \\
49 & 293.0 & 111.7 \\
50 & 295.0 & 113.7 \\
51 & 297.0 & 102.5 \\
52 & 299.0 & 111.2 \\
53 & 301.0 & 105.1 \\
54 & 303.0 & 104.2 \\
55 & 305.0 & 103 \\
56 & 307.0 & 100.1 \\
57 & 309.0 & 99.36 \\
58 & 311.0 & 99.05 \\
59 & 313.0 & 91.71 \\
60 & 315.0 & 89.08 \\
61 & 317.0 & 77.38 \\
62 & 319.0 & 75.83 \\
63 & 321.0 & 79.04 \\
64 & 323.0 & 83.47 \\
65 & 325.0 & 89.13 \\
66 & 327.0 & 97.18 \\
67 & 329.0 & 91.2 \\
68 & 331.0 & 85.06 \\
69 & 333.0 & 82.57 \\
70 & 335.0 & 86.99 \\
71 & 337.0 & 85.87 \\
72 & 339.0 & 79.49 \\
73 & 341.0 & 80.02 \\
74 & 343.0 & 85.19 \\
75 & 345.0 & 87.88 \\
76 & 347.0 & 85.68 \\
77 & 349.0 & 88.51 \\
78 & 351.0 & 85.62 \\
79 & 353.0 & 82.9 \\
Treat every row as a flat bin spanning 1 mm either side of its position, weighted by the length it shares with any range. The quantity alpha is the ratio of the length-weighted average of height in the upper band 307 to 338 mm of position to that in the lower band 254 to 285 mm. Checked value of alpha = 0.94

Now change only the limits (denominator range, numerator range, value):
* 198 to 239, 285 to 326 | 1.38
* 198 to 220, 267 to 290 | 1.68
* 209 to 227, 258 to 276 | 1.37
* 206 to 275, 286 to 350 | 1.16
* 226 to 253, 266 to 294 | 1.16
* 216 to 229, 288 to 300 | 1.44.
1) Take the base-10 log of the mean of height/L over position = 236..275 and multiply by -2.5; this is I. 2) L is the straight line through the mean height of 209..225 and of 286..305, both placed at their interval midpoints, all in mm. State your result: -0.05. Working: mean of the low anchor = 62.6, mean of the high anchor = 109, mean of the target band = 89.3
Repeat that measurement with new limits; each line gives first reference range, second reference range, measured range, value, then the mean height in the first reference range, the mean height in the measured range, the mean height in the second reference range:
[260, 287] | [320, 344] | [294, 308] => -0.17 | 95.4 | 106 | 85.4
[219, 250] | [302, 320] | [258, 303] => -0.11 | 86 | 100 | 93.3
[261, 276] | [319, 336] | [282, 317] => -0.18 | 89.3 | 104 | 86.2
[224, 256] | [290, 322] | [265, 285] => -0.03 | 88.3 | 96.4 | 98.2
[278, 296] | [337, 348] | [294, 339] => 0.03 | 109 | 93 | 83.9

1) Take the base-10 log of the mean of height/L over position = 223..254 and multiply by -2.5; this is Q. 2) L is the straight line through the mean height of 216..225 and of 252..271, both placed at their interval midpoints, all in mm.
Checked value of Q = -0.09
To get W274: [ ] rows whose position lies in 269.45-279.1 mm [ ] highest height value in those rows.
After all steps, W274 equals 105.7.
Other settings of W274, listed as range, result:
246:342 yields 118.8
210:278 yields 99.36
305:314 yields 103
